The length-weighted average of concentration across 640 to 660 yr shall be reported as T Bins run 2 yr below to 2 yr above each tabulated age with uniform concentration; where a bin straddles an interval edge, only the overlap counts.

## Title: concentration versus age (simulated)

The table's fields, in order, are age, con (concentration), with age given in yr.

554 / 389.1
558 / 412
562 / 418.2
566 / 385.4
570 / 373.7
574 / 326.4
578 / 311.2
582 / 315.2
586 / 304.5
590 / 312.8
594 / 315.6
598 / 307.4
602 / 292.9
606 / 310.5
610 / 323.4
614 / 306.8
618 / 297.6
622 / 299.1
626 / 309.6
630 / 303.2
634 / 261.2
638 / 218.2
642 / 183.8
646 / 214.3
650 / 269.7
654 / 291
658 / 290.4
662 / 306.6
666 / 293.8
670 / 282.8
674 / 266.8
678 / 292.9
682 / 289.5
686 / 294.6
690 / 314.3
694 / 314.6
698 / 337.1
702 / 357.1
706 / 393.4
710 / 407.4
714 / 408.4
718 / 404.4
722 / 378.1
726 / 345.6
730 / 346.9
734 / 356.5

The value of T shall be 250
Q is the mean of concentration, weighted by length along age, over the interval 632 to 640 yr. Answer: 240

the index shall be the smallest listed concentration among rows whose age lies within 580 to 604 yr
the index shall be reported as 292.9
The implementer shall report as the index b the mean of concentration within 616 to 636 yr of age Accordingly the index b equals 294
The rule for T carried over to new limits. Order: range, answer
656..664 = 298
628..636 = 282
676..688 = 292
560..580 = 363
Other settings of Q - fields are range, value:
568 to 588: 326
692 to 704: 336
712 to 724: 397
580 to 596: 312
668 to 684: 283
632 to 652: 229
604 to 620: 310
